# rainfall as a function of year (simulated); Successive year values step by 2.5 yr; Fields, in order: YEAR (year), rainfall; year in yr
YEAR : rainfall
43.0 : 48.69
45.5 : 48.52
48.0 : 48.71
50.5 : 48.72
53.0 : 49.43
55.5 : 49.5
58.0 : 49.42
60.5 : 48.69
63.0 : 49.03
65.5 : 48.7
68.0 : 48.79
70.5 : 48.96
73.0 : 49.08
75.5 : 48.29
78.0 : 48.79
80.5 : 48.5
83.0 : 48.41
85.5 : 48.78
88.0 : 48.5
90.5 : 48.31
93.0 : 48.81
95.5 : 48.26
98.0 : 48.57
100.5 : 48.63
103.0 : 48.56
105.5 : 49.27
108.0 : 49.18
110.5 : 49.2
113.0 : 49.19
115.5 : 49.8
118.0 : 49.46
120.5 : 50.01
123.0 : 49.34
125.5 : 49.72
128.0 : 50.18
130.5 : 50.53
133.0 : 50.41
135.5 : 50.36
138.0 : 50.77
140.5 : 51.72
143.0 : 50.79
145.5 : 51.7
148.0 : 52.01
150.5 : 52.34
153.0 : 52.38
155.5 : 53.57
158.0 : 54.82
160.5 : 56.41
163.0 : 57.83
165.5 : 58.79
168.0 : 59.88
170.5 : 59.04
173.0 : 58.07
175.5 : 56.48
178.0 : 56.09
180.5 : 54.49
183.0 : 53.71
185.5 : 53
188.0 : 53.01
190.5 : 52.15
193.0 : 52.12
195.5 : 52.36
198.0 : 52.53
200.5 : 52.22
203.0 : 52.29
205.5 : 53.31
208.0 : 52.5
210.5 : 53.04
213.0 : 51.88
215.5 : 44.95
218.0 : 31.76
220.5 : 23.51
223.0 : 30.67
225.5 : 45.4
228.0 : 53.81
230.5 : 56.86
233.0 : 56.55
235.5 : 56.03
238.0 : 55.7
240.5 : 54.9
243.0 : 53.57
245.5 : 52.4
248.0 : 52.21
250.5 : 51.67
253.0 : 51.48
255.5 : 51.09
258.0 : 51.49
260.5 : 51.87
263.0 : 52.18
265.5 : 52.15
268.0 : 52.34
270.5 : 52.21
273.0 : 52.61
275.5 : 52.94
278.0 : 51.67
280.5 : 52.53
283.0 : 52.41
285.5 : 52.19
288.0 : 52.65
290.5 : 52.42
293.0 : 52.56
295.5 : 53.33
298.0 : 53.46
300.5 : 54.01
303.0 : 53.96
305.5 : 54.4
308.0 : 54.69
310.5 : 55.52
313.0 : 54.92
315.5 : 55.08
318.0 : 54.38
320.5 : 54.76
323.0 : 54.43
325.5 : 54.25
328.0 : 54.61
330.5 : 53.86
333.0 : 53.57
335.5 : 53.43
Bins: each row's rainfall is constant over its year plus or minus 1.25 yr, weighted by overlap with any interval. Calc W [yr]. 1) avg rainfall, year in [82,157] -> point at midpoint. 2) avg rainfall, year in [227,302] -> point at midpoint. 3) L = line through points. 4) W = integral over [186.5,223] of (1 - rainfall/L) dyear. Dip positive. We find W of 2.77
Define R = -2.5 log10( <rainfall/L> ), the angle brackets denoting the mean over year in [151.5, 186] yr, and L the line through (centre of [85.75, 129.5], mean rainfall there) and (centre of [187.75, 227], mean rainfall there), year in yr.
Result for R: -0.17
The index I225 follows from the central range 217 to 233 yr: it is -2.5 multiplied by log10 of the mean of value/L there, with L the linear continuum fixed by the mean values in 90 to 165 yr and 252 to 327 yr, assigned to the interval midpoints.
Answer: 0.244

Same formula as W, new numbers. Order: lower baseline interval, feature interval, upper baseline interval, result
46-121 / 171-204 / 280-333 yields -1.72 yr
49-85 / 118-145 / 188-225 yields -1.34 yr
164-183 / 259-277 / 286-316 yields 0.80 yr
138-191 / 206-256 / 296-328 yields 5.06 yr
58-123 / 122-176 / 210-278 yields -4.64 yr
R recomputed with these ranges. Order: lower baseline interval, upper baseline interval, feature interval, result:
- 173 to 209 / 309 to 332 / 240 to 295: 0.04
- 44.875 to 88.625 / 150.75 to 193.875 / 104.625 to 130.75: 0.05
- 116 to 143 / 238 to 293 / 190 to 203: -0.02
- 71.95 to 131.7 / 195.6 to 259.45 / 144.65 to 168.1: -0.11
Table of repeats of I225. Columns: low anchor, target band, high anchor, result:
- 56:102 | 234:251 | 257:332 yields -0.03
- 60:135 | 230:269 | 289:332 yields -0.01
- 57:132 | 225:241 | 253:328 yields -0.05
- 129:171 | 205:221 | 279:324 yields 0.19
